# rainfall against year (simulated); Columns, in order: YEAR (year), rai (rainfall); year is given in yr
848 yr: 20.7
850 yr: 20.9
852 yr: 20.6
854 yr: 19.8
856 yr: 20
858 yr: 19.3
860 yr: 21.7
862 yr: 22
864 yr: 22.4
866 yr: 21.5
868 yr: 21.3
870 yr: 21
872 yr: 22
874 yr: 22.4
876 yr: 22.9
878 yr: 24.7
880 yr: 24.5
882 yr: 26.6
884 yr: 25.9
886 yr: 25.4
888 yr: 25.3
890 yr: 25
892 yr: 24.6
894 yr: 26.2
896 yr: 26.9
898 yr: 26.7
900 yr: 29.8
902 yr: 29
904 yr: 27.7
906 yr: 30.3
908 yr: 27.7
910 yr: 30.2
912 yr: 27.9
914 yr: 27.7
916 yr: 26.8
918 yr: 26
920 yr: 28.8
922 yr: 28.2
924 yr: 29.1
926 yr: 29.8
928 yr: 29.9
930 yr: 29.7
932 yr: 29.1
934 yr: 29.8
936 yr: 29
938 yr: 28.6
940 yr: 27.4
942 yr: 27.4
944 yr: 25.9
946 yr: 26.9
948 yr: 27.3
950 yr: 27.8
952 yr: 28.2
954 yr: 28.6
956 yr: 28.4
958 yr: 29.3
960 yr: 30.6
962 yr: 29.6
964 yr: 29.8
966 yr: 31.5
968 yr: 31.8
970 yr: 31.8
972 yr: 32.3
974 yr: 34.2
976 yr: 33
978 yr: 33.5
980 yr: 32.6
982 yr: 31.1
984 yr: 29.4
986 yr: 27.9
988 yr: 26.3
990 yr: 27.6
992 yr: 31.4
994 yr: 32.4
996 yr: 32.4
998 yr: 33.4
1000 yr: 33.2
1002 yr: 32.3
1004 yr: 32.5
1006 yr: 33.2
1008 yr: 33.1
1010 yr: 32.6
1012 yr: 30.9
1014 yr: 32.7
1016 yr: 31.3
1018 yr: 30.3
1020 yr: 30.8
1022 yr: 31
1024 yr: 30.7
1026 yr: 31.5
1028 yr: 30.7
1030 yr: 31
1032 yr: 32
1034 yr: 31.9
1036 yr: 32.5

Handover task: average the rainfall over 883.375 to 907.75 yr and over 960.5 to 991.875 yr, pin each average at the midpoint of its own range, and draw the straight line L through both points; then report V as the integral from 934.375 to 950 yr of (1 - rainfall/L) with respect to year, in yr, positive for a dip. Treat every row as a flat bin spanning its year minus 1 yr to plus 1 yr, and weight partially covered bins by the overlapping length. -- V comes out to 0.8 yr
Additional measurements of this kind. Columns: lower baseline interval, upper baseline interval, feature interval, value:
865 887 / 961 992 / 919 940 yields -1.3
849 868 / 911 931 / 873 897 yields -0.9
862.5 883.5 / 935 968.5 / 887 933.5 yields -4.1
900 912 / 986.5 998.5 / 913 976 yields 1.0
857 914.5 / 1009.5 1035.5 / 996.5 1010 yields -1.1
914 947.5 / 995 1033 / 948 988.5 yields -0.6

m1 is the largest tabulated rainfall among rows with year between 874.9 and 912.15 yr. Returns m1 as 30.3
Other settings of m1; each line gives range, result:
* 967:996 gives 34.2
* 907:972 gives 32.3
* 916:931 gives 29.9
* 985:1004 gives 33.4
